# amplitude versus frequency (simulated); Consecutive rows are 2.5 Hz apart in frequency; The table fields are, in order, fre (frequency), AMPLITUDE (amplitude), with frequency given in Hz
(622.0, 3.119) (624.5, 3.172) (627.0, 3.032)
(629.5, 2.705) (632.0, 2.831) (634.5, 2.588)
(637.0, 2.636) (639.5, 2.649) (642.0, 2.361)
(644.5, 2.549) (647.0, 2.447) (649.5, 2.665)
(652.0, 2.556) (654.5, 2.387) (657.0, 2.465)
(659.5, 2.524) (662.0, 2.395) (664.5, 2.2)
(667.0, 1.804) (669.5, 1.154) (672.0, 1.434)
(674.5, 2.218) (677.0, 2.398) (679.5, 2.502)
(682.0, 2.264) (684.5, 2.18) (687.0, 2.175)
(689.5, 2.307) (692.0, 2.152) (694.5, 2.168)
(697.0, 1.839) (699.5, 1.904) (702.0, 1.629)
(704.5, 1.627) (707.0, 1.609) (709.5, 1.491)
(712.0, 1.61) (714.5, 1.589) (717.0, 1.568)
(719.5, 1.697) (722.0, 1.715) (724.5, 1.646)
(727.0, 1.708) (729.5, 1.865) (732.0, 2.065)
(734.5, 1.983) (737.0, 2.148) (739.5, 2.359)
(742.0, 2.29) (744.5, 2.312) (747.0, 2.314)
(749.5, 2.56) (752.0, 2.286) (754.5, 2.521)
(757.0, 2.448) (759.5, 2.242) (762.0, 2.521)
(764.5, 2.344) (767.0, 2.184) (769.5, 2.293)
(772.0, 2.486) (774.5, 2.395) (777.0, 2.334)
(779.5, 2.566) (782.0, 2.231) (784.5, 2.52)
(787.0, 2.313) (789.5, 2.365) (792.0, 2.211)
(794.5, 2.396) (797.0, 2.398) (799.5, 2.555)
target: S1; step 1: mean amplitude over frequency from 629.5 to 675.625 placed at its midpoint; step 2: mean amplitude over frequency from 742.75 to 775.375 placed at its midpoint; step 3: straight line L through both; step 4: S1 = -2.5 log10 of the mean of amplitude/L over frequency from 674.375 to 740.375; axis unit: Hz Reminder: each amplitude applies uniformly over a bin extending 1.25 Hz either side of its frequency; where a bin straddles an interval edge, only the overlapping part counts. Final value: 0.21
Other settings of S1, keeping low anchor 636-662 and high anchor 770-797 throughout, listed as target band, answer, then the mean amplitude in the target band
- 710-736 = 0.367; 1.74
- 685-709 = 0.268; 1.93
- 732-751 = 0.072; 2.27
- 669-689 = 0.191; 2.08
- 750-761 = 0.008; 2.39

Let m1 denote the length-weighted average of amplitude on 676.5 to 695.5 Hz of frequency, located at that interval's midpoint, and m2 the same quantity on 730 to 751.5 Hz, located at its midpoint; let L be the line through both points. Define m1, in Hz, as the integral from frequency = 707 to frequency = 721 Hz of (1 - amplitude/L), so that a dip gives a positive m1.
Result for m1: 4.1 Hz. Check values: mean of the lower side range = 2.26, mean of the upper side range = 2.24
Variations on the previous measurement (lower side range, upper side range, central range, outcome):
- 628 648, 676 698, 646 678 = 2.94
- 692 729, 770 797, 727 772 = -4.26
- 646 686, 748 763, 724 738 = 2.71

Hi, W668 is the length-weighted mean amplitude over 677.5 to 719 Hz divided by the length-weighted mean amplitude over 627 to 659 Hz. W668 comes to 0.74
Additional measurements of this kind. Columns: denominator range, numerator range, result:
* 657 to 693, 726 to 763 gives 1.05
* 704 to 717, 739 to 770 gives 1.49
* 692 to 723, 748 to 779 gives 1.39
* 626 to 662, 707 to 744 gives 0.71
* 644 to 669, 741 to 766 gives 1.01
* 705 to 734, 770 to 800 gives 1.41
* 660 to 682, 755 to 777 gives 1.16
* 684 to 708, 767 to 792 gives 1.21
